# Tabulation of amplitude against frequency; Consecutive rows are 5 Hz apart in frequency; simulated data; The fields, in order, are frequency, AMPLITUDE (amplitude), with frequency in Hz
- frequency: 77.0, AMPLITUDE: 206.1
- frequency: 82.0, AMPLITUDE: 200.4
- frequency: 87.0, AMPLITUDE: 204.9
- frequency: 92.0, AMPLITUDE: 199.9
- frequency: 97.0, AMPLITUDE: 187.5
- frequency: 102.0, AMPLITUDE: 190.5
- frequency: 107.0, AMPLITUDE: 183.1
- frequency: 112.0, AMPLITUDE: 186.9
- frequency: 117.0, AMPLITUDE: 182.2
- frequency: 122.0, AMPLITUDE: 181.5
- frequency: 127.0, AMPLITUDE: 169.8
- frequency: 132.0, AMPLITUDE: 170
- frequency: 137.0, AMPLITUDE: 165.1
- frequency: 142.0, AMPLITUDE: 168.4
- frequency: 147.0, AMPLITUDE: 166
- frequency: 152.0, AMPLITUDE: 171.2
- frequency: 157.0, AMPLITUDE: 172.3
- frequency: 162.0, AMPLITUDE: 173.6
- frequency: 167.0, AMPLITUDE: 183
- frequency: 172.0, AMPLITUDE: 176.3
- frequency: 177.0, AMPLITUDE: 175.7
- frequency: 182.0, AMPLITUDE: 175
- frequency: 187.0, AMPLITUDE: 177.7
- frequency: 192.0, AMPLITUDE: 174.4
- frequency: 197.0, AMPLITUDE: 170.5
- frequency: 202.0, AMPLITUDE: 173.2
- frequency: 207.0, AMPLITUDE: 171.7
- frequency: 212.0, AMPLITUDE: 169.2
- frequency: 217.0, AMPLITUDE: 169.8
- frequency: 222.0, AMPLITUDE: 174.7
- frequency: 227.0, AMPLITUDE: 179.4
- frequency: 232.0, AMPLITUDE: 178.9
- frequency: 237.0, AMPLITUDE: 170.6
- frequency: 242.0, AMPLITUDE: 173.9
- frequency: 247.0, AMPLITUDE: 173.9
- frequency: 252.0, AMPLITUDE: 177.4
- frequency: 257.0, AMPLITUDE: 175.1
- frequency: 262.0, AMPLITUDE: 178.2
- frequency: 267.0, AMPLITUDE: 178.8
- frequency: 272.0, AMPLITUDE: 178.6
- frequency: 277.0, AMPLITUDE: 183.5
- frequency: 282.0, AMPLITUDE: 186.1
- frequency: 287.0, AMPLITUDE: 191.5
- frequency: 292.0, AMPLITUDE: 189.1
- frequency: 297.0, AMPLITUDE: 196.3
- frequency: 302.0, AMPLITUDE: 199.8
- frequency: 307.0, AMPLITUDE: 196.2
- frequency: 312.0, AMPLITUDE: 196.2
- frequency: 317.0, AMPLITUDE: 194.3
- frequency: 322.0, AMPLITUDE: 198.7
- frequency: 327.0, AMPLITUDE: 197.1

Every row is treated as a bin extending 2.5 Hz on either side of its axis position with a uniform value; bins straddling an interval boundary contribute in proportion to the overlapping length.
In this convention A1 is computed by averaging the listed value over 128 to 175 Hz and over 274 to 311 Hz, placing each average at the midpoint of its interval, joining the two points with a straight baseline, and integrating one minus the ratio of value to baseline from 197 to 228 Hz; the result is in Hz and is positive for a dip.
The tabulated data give 1.36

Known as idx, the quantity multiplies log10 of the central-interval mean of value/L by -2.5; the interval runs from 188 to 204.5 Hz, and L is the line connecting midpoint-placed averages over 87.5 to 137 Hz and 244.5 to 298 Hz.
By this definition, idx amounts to 0.06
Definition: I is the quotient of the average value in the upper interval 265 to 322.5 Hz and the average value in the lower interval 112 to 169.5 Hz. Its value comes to 1.1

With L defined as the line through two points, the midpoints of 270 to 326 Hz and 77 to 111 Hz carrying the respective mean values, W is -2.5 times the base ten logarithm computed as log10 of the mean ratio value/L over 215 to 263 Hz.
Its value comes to 0.10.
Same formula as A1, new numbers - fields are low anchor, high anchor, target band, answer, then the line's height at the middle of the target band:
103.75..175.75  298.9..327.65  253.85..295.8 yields 2.0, 192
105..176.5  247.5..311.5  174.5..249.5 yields 2.7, 181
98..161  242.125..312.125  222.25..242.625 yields 0.7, 182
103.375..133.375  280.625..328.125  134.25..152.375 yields 1.4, 182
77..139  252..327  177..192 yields 0.9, 187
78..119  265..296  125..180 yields 5.3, 190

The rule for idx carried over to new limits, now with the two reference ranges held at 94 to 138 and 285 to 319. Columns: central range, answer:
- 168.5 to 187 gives 0.05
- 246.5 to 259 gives 0.09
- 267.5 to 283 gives 0.06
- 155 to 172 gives 0.05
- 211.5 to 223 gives 0.10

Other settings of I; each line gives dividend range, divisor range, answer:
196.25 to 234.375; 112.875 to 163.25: 1.01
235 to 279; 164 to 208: 1.01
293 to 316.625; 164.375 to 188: 1.11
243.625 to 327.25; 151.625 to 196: 1.07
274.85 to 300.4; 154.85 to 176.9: 1.08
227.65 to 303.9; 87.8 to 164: 1.02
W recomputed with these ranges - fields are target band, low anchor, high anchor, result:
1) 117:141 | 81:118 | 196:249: 0.09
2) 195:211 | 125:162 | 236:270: 0.01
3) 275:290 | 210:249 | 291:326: 0.01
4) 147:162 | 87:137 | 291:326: 0.09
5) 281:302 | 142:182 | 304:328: 0.00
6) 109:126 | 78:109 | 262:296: 0.07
